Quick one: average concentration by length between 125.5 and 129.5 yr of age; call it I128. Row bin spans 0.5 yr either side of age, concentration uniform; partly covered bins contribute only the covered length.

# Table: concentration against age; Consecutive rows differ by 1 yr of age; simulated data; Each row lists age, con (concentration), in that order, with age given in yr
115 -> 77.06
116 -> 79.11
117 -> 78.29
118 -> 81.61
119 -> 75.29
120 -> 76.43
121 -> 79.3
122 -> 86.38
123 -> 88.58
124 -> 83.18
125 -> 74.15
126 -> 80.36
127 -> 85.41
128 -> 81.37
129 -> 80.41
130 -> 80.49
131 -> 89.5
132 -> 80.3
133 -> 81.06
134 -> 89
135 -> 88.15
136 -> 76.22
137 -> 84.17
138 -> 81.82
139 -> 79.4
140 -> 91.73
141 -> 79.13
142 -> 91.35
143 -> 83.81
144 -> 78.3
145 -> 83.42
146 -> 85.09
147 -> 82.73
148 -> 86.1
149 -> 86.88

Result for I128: 81.9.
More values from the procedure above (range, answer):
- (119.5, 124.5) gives 82.8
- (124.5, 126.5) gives 77.3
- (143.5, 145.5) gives 80.9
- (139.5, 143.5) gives 86.5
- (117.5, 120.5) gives 77.8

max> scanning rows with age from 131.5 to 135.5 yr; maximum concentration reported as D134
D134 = 89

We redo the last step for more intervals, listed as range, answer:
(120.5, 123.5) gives 88.58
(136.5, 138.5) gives 84.17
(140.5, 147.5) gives 91.35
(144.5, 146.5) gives 85.09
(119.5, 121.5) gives 79.3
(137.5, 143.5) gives 91.73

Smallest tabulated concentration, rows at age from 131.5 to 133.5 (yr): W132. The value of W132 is 80.3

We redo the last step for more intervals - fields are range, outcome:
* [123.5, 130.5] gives 74.15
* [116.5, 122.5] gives 75.29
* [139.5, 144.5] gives 78.3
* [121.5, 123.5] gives 86.38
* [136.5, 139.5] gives 79.4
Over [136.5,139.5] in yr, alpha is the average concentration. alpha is 81.8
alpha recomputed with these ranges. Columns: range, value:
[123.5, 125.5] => 78.7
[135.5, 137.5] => 80.2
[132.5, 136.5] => 83.6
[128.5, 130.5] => 80.4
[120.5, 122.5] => 82.8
